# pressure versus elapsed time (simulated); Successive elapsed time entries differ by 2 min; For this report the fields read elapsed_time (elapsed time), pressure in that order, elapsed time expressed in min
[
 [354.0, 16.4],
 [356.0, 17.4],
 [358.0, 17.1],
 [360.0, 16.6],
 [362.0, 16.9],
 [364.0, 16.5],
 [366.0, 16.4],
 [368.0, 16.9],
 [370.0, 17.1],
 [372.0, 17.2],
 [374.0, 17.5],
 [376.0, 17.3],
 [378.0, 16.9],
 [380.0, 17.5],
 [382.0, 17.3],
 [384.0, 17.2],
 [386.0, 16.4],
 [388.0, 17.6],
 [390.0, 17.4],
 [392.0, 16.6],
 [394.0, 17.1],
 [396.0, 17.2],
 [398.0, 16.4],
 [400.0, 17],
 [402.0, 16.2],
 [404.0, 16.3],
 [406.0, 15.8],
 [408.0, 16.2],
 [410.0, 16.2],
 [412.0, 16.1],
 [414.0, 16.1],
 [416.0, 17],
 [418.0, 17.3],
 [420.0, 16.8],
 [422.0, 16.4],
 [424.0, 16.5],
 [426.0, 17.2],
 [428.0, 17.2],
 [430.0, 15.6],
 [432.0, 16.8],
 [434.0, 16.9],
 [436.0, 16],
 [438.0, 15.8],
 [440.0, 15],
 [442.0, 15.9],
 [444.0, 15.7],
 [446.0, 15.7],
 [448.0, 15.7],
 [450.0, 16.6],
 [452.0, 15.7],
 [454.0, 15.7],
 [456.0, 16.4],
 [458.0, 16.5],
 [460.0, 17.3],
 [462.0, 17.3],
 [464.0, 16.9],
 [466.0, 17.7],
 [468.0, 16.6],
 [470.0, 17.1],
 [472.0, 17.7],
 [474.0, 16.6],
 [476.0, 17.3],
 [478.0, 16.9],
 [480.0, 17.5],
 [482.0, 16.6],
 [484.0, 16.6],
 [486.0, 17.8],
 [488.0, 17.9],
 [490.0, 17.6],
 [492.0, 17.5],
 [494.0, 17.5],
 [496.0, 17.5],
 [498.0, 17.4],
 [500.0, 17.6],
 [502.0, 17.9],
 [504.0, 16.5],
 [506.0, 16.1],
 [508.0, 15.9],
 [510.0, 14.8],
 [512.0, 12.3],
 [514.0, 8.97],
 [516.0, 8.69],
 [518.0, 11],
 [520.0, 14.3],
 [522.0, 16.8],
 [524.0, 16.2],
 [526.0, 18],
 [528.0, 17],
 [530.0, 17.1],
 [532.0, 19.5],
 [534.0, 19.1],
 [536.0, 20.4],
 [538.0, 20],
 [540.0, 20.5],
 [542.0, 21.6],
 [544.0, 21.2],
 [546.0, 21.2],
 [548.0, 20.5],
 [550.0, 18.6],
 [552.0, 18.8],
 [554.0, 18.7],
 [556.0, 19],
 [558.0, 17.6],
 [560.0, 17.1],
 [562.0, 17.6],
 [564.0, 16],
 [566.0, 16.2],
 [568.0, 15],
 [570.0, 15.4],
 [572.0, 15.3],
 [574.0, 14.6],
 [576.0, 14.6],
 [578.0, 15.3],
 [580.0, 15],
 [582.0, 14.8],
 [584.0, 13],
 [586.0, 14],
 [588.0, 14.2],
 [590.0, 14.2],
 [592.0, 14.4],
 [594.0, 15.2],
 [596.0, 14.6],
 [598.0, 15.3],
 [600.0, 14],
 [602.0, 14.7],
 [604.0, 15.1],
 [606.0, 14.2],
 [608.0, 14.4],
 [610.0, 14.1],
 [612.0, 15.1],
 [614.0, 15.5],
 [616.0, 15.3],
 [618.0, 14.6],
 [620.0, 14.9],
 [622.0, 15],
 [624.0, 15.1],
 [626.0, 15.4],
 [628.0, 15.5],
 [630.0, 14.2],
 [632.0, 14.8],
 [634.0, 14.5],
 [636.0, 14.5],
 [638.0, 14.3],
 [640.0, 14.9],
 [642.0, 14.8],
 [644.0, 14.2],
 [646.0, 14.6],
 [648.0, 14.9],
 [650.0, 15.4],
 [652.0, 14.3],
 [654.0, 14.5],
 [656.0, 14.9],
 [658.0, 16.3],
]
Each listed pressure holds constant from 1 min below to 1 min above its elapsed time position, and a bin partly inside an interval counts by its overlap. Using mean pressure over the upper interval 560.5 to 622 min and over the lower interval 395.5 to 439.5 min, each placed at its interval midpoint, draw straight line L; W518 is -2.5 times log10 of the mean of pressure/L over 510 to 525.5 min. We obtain 0.20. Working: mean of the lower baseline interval 16.5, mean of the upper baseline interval 14.9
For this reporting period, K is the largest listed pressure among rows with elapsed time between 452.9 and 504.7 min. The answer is 17.9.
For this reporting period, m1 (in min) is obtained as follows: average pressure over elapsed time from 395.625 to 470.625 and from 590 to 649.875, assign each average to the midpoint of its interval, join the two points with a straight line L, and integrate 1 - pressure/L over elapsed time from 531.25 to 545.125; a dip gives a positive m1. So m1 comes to -4.4 min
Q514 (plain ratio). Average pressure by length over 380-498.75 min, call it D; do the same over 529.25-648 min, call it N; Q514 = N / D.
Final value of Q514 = 1.0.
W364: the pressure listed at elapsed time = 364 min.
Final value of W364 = 16.5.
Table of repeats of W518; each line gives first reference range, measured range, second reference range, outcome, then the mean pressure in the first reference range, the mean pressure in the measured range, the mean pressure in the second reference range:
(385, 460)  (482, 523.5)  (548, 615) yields 0.030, 16.4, 15.6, 15.6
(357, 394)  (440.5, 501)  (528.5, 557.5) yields 0.101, 17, 16.9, 19.6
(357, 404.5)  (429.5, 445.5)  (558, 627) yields 0.031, 16.9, 16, 15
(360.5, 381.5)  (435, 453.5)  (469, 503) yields 0.095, 17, 15.8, 17.4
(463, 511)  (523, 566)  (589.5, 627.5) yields -0.174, 17.1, 18.8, 14.8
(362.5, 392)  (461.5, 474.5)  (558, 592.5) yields -0.061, 17.1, 17.1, 15.2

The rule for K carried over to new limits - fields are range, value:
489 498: 17.6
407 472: 17.7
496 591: 21.6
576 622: 15.5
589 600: 15.3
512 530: 18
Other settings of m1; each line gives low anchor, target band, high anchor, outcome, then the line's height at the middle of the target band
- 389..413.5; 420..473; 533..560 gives 3.2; 17.5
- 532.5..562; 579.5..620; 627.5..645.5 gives 4.9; 16.6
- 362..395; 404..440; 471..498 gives 1.5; 17.2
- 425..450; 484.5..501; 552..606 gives -1.8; 15.9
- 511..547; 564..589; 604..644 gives 1.6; 15.8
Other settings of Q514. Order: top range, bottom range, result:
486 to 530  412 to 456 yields 0.96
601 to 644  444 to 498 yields 0.87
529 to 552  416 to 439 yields 1.20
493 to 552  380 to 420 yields 1.02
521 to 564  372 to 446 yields 1.13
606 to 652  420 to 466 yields 0.90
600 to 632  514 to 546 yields 0.86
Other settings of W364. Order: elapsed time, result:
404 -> 16.3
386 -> 16.4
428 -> 17.2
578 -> 15.3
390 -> 17.4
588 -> 14.2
